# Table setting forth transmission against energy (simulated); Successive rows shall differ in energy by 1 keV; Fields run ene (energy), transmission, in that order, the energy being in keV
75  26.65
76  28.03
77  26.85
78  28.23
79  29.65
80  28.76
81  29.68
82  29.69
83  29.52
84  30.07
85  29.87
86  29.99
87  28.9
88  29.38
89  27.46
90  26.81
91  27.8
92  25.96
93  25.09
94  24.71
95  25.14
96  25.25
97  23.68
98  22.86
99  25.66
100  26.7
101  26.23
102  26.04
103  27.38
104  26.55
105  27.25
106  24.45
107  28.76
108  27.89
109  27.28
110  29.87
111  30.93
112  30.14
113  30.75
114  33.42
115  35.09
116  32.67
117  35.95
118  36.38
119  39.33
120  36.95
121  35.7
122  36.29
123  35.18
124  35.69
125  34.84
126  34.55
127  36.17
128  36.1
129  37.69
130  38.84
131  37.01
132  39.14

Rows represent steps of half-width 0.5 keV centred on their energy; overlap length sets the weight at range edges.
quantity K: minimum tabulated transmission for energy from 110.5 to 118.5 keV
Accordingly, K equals 30.14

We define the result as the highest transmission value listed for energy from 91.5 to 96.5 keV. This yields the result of 25.96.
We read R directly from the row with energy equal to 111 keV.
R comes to 30.93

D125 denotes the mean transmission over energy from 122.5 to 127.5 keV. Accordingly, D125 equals 35.3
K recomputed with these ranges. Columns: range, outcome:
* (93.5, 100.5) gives 22.86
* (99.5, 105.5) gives 26.04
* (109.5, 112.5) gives 29.87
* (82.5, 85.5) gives 29.52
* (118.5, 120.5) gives 36.95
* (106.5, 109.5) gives 27.28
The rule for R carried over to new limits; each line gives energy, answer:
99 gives 25.66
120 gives 36.95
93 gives 25.09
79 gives 29.65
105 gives 27.25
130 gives 38.84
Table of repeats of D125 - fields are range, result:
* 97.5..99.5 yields 24.3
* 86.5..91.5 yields 28.1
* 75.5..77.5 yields 27.4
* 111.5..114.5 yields 31.4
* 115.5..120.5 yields 36.3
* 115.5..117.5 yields 34.3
